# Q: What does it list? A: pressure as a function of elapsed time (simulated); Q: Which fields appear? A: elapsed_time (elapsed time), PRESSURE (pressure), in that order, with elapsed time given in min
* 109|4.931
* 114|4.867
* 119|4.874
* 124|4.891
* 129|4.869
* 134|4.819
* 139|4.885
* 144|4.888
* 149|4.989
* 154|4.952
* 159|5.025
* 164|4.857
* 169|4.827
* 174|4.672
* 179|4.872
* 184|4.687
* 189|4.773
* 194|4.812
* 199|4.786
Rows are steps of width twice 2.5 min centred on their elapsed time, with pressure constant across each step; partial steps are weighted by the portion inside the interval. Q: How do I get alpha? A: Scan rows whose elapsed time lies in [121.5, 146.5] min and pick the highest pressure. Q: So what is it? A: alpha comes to 4.891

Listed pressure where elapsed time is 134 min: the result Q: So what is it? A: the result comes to 4.819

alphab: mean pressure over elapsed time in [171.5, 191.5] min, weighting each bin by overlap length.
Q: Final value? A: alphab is 4.75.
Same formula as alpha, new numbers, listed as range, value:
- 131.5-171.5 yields 5.025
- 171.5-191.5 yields 4.872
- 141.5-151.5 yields 4.989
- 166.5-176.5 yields 4.827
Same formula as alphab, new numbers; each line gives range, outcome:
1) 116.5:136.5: 4.86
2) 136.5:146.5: 4.89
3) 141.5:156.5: 4.94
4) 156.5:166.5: 4.94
